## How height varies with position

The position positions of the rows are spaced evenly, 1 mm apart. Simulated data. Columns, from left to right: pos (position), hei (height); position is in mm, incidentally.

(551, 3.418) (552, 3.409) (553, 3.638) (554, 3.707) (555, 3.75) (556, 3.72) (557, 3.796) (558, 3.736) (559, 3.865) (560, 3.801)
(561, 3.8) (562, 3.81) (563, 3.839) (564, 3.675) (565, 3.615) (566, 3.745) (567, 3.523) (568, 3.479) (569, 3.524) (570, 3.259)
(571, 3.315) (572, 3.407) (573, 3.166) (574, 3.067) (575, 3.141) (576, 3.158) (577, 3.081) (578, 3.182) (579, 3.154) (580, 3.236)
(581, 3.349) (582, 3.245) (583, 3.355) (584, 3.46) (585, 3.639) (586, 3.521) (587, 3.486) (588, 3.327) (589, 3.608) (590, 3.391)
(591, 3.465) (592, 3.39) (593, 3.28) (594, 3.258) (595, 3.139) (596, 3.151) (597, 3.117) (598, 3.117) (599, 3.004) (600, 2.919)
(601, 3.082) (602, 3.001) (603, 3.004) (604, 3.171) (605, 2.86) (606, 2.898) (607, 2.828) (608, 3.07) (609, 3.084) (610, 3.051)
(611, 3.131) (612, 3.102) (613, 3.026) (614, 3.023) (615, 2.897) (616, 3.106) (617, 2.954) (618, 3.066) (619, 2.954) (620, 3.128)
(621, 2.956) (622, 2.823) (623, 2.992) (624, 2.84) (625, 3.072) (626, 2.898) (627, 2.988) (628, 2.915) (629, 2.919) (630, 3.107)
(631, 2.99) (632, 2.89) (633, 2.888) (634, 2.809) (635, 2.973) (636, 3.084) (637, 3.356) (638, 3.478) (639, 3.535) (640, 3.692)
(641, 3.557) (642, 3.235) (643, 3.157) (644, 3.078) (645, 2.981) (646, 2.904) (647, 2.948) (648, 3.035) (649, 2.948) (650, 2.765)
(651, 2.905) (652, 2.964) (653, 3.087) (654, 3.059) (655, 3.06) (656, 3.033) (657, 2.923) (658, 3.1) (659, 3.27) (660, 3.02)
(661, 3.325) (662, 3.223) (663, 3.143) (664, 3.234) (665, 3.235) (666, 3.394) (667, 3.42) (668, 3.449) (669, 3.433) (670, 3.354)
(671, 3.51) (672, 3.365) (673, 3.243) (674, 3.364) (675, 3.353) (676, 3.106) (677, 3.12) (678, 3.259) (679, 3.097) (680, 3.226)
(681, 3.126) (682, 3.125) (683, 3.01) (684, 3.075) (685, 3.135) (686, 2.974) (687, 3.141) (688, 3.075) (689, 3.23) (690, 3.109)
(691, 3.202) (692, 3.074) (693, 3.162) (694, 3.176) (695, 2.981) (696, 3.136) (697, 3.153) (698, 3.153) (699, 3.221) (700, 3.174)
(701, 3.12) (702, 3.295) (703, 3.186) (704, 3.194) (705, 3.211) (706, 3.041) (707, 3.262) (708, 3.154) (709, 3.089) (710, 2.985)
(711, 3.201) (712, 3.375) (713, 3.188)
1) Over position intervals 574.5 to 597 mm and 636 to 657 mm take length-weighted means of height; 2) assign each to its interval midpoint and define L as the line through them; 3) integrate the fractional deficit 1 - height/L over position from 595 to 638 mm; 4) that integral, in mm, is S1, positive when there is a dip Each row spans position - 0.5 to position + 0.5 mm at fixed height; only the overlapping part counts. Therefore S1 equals 2.8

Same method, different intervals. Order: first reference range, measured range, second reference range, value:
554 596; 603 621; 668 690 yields 1.9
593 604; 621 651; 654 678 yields 1.1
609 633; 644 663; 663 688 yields 0.6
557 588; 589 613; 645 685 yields 1.8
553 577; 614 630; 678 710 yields 1.9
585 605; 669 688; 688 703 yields -0.2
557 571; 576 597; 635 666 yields 1.2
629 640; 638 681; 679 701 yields -0.9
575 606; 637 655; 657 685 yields 0.5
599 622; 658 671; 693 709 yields -0.8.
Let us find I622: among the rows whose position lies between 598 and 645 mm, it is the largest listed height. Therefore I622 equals 3.692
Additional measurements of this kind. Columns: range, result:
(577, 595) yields 3.639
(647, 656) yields 3.087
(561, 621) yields 3.839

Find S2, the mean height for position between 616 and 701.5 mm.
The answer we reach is 3.13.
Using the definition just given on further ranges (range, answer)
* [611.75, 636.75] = 2.98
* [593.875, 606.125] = 3.05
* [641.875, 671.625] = 3.14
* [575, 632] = 3.12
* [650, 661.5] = 3.05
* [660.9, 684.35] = 3.26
